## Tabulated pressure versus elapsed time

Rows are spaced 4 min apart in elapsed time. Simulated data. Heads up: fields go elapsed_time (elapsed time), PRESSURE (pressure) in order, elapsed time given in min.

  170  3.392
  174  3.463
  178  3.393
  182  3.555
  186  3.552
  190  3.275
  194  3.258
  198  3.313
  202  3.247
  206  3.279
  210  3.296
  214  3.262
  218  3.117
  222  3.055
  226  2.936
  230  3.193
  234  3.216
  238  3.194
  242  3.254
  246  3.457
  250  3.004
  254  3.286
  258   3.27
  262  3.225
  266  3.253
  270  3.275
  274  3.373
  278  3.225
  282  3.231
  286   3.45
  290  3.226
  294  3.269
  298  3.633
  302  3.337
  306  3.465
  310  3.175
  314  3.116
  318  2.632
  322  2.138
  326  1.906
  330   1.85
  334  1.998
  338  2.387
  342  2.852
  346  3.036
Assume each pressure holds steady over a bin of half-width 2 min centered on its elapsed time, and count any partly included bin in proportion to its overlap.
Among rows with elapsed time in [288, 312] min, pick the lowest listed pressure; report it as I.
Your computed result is 3.175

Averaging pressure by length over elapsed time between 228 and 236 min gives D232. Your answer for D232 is 3.2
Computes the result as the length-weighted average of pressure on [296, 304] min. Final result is 3.49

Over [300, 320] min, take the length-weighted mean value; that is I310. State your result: 3.15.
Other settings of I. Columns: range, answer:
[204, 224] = 3.055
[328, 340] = 1.85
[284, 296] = 3.226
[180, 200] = 3.258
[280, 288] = 3.231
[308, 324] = 2.138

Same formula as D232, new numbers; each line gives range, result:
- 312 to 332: 2.33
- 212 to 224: 3.14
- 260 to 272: 3.25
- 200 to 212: 3.27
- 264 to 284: 3.27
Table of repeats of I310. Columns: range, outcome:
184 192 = 3.41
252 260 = 3.28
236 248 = 3.3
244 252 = 3.23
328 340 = 2.08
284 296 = 3.31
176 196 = 3.41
